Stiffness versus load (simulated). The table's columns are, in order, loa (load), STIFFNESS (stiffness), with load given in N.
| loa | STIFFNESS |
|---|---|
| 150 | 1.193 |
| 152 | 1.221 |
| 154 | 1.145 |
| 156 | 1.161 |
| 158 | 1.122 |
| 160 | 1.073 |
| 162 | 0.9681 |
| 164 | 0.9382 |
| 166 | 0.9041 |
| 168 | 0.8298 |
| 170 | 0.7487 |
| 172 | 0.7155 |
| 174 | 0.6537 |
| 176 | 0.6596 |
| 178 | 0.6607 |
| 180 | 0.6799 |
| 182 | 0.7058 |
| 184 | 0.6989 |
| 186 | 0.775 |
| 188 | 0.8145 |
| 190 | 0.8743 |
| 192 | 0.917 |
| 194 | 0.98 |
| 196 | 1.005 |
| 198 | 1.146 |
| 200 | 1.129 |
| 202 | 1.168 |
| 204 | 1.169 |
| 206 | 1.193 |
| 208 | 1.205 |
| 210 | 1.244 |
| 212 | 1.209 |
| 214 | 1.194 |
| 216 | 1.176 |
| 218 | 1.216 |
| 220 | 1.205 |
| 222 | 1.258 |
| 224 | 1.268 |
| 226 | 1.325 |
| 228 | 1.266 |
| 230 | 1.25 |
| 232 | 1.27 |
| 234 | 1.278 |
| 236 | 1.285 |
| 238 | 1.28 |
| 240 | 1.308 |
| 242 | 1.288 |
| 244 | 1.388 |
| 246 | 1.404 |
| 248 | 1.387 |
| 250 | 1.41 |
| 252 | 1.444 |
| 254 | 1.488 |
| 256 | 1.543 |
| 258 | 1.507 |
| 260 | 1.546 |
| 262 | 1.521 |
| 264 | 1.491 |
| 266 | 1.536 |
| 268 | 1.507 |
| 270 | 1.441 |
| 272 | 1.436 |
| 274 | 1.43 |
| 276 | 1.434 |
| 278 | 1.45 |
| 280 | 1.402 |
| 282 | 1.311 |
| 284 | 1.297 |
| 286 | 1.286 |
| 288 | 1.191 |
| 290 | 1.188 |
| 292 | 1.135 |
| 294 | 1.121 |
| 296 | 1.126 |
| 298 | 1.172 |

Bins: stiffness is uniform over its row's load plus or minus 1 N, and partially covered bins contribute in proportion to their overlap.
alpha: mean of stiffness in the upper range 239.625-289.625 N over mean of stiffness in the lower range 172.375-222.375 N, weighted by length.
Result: 1.43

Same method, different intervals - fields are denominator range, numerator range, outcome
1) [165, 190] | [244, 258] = 1.95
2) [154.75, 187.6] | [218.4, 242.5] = 1.53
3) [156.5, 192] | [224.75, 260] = 1.66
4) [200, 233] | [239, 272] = 1.19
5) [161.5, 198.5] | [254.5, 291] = 1.73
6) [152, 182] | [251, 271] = 1.70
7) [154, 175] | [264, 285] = 1.55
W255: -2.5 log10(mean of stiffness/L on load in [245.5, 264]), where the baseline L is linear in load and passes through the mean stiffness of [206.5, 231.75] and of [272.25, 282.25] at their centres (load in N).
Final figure -0.10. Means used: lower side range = 1.23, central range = 1.48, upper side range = 1.41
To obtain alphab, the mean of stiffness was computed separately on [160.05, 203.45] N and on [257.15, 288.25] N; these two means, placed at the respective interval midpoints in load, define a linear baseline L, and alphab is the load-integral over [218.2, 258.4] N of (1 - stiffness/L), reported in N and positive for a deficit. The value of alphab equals -4.0 N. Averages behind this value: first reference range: 0.864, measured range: 1.34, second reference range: 1.43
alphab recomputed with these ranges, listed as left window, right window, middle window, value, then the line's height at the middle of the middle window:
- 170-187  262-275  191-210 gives -4.7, 0.888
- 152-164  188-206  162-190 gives 8.0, 1.07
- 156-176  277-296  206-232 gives -4.6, 1.05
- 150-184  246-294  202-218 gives -1.4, 1.1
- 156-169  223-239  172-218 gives 6.8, 1.12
